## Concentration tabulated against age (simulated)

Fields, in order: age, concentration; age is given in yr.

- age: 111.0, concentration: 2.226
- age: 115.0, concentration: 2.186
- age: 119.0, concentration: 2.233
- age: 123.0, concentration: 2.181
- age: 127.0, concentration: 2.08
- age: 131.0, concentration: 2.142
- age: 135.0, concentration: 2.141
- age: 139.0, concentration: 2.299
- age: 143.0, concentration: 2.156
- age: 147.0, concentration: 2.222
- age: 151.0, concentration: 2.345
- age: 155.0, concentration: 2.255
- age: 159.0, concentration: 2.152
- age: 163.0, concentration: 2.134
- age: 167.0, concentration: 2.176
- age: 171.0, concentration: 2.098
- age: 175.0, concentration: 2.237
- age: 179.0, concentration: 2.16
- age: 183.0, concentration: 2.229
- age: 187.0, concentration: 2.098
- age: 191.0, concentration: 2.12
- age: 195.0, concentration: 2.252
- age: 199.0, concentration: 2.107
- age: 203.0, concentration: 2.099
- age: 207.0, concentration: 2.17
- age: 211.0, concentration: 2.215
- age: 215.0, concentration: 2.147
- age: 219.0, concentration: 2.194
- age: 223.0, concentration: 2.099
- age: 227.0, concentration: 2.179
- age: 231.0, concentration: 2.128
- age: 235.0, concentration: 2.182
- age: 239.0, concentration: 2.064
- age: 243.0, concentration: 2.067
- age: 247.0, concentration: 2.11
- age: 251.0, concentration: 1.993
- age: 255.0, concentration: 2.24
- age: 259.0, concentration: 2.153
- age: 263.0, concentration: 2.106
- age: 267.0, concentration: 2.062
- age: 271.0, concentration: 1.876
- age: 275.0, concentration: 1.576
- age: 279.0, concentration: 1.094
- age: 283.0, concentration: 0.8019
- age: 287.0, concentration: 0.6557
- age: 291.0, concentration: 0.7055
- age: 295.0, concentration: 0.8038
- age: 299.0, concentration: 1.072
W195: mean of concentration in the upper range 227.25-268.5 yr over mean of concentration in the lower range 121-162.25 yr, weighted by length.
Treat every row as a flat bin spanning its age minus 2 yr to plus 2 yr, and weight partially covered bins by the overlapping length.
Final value 1.0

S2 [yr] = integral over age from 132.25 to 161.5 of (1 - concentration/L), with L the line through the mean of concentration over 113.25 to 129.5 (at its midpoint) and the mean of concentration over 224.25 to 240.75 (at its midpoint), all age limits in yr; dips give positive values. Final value -0.8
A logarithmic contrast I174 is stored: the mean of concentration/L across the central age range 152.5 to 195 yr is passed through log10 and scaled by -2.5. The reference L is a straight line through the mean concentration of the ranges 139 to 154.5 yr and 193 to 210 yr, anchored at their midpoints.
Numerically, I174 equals 0.02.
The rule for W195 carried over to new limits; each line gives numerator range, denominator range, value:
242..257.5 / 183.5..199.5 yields 0.98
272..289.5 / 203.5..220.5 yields 0.49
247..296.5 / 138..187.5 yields 0.70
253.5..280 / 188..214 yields 0.88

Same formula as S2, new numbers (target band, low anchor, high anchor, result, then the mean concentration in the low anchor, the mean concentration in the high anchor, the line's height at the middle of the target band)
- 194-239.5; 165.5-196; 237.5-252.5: -1.0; 2.17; 2.06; 2.11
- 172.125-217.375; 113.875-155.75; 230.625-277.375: -1.0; 2.2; 2.04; 2.12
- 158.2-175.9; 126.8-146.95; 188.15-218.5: 0.1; 2.18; 2.16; 2.17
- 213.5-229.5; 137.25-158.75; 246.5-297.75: -2.9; 2.25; 1.53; 1.82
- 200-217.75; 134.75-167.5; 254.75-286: -1.8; 2.21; 1.68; 1.95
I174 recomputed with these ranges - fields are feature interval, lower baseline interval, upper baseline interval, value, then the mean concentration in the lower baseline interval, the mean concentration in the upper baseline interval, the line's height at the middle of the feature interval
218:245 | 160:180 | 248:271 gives -0.01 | 2.16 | 2.09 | 2.11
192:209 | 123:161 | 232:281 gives -0.04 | 2.2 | 1.96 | 2.08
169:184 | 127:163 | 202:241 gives 0.00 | 2.2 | 2.15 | 2.18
